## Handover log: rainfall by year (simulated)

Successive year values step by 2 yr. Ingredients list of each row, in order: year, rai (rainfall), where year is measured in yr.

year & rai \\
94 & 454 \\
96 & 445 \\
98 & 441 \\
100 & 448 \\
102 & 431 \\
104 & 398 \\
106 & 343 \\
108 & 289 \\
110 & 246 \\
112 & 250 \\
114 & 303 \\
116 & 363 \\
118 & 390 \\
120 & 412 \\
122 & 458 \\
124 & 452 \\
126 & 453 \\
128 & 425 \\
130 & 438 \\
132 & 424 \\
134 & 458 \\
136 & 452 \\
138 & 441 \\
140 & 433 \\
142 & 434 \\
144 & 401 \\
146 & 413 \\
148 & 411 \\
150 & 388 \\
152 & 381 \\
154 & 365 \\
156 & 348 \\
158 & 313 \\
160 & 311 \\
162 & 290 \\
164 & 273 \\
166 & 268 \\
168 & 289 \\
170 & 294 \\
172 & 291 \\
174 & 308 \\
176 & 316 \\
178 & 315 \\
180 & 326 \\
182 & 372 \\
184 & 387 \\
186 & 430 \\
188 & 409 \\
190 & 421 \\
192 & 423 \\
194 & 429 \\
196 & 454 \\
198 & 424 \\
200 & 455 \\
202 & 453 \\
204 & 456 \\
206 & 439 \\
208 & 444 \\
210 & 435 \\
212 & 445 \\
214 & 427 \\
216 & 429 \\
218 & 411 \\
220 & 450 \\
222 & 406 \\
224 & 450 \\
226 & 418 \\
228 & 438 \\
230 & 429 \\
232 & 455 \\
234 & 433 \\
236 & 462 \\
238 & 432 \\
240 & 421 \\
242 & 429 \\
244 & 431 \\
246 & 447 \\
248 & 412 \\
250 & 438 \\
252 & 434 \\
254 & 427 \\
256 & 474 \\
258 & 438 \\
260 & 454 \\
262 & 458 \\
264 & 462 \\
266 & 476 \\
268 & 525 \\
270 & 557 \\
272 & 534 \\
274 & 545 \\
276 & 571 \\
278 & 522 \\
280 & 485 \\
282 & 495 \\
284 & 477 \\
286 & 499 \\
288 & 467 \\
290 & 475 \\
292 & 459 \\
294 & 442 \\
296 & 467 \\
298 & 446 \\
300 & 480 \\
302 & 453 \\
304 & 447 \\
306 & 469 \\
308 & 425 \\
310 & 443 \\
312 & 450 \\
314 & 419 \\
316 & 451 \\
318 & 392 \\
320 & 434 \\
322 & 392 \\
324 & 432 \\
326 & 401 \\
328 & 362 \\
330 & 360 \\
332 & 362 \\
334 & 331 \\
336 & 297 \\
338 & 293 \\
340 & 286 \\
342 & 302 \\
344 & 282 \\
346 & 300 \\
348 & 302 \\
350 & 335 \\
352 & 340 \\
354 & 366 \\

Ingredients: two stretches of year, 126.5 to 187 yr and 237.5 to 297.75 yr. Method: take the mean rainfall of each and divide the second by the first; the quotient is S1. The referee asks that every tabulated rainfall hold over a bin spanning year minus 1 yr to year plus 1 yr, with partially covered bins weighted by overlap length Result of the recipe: 1.28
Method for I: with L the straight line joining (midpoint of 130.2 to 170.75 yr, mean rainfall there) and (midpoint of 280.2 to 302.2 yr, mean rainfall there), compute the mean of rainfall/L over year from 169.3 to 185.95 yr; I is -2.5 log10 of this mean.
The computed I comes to 0.17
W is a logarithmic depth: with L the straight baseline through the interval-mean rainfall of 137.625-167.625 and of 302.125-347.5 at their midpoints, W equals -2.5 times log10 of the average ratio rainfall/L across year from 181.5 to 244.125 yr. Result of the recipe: -0.17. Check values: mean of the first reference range 362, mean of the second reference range 379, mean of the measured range 432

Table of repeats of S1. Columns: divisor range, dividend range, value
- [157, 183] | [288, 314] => 1.49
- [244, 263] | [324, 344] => 0.76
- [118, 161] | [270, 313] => 1.17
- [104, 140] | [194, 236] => 1.12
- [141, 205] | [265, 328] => 1.26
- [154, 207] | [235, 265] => 1.21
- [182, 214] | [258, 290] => 1.16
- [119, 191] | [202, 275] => 1.19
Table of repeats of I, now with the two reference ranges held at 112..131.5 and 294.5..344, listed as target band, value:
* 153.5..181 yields 0.29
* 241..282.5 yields -0.19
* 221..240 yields -0.09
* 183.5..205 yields -0.08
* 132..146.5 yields -0.08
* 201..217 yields -0.10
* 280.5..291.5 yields -0.21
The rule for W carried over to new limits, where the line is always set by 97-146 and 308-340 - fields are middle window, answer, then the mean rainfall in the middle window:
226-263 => -0.12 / 439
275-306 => -0.23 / 479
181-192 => -0.03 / 406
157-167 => 0.34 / 291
